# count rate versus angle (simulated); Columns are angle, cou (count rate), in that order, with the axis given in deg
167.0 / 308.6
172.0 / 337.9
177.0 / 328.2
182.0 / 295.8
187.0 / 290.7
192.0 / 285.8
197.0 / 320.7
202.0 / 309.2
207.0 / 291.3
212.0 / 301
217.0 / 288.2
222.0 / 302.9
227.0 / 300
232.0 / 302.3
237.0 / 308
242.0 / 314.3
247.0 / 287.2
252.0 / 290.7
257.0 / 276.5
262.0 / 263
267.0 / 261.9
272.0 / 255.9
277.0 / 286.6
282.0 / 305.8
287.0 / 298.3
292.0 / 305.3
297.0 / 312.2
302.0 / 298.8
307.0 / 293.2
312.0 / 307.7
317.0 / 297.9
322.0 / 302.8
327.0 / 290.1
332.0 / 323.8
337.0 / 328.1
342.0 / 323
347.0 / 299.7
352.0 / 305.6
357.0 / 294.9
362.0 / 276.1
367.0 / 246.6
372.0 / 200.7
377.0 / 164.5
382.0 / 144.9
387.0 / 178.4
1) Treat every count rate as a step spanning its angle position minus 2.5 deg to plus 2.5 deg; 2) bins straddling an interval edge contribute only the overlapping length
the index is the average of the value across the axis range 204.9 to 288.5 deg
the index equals 290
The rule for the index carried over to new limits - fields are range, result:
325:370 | 298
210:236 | 299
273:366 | 301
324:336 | 309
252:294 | 282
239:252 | 299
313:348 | 310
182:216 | 299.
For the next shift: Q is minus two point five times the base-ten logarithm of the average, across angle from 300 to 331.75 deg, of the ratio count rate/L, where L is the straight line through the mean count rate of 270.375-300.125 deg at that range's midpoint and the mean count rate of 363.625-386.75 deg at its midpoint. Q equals -0.16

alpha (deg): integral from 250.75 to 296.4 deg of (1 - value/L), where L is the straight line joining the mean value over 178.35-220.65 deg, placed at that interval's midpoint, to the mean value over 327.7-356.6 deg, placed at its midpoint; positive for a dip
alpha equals 3.35 deg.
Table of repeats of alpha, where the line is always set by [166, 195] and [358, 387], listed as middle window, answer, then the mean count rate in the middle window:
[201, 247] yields -2.5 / 301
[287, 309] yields -4.9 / 302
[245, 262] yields -0.7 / 282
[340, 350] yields -3.9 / 310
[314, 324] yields -2.7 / 301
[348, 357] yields -3.4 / 302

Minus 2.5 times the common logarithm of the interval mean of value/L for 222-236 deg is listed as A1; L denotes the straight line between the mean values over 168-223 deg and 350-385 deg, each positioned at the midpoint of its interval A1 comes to -0.043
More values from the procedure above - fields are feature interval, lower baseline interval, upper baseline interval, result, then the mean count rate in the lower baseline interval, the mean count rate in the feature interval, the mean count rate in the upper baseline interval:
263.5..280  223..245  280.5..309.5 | 0.13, 305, 269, 302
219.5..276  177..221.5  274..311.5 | 0.05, 300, 287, 300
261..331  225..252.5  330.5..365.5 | 0.04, 301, 293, 305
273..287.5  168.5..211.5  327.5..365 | 0.05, 307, 292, 306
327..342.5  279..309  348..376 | -0.15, 302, 320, 261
